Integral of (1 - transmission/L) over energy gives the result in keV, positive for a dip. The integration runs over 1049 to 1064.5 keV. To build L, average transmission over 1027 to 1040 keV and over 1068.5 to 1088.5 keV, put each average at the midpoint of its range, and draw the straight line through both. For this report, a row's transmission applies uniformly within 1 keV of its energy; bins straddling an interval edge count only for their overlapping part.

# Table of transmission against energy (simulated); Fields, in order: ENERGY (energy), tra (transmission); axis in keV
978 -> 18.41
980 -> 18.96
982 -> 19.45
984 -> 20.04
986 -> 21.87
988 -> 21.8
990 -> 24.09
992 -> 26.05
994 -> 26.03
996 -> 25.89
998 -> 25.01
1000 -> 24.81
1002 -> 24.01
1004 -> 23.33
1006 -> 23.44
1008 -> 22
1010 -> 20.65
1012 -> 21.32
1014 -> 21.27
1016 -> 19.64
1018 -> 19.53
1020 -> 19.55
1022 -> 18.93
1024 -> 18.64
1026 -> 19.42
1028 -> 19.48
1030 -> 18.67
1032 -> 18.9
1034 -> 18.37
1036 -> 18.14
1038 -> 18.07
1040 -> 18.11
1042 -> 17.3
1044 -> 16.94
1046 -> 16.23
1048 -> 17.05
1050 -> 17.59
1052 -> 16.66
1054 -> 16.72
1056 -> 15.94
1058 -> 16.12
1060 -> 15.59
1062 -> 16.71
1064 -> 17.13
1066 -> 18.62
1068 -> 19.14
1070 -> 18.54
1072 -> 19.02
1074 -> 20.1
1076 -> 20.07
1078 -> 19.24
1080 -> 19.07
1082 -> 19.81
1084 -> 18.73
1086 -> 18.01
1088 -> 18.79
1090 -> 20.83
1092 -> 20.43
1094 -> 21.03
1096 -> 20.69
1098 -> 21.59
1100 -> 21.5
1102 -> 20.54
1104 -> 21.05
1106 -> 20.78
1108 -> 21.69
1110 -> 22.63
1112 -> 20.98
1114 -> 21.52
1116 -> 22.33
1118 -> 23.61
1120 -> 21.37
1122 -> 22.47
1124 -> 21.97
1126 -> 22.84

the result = 1.9 keV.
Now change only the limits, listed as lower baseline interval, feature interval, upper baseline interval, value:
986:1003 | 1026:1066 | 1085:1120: 9.5 keV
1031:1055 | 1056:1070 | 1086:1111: 1.1 keV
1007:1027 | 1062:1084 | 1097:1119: 2.2 keV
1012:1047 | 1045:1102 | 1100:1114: 4.5 keV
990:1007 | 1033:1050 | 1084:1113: 4.1 keV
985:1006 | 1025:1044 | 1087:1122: 3.9 keV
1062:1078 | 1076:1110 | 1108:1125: 0.2 keV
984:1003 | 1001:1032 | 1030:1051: 0.6 keV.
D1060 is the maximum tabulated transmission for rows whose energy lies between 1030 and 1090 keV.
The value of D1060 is 20.83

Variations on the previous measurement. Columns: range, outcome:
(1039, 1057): 18.11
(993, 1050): 26.03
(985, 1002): 26.05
